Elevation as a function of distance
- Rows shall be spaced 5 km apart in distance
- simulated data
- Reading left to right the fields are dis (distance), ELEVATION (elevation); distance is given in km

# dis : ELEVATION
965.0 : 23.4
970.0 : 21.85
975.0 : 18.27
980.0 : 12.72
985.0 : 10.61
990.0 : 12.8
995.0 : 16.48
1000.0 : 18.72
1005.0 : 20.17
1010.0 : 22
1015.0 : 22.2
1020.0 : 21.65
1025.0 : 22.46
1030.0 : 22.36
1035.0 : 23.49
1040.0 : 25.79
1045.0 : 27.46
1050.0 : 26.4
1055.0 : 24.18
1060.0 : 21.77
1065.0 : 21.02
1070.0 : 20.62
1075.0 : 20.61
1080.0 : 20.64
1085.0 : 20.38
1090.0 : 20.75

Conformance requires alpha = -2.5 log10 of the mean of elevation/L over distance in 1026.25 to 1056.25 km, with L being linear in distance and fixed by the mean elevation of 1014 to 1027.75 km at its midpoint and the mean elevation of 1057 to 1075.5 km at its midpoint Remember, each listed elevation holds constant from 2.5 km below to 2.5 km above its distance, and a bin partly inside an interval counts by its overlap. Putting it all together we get -0.15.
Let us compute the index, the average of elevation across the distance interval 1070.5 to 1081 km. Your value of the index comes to 20.6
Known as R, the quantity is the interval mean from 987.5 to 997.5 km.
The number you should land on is 14.6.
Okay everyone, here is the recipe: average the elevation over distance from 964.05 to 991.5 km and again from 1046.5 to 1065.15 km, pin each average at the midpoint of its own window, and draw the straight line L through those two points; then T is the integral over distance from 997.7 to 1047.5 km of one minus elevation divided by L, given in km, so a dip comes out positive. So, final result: -4.66 km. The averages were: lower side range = 16.4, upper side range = 23.9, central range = 22.6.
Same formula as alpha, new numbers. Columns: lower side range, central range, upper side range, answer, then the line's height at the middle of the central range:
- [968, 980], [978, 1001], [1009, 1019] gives 0.38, 19.8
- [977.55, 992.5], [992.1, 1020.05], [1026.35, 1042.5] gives -0.17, 17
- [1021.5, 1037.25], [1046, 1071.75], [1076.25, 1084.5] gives -0.08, 21.5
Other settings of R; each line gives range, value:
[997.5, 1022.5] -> 20.9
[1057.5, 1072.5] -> 21.1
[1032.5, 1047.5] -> 25.6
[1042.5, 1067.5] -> 24.2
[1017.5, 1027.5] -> 22.1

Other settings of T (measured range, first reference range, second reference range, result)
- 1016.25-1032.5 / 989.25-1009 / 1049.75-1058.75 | -1.02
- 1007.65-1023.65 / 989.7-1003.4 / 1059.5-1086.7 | -3.78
